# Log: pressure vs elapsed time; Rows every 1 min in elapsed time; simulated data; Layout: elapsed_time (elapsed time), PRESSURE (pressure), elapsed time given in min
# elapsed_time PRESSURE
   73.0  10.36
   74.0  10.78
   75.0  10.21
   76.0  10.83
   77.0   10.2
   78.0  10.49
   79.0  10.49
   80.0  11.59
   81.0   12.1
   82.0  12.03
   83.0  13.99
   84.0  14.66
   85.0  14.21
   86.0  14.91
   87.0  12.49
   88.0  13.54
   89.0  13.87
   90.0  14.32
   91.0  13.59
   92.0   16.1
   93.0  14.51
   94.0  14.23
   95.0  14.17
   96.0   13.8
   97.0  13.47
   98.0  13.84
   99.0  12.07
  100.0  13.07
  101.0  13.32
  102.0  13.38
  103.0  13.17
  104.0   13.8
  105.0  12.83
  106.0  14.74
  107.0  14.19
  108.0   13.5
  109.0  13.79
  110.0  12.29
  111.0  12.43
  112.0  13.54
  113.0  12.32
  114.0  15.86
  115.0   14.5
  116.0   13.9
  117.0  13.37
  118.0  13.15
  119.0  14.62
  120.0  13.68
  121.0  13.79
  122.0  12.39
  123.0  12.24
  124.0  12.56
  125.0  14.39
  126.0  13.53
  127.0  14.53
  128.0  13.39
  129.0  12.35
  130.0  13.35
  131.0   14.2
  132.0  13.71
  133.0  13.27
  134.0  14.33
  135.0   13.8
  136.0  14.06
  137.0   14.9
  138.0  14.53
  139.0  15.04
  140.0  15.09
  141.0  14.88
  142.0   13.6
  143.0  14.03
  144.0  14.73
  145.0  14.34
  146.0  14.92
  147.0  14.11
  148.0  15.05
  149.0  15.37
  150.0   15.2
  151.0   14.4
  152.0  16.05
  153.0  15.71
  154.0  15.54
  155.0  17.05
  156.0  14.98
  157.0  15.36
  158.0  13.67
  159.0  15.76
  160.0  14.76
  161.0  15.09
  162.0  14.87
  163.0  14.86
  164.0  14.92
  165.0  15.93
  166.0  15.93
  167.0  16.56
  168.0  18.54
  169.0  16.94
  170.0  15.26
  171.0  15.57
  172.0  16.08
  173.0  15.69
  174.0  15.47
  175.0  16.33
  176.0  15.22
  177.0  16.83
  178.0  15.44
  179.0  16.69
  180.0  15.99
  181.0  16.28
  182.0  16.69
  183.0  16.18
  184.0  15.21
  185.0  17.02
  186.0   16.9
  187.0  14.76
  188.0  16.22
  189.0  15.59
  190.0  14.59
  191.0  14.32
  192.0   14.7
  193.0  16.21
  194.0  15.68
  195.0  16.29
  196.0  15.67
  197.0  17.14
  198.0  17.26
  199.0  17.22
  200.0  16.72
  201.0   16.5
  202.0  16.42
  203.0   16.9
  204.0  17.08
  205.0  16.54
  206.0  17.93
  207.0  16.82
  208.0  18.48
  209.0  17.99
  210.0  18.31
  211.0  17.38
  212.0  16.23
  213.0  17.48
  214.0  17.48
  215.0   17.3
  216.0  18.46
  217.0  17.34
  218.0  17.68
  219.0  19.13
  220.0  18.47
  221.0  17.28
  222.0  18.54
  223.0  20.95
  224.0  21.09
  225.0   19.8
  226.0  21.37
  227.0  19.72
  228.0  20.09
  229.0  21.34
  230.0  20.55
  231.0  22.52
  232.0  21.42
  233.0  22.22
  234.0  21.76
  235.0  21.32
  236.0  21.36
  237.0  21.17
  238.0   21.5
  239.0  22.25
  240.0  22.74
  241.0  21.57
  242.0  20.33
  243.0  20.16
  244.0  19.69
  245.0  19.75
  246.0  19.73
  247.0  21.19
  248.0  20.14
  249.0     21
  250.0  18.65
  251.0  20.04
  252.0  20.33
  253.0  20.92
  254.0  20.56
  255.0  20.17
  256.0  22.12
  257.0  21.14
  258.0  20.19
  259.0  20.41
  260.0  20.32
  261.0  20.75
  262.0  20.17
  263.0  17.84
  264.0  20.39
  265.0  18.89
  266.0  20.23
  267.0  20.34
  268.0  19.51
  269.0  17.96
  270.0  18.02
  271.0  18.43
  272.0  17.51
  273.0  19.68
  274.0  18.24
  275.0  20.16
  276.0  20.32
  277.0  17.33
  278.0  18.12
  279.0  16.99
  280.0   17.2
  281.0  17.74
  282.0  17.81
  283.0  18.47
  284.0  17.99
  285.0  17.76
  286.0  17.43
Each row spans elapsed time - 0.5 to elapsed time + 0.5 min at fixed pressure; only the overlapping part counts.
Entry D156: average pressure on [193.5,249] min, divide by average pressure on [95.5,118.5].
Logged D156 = 1.41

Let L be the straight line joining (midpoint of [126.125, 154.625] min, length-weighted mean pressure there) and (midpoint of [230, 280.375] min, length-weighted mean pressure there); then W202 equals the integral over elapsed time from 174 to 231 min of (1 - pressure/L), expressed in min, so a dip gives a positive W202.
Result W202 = 0.7 min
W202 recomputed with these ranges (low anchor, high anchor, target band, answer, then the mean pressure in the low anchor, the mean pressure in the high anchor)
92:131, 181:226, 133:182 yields 0.1 min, 13.6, 17.1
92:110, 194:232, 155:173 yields 0.7 min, 13.7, 18.2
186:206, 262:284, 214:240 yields -4.5 min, 16.2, 18.6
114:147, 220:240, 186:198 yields 1.7 min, 13.9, 20.8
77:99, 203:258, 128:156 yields 2.1 min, 13.3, 19.7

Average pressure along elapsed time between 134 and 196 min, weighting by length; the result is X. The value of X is 15.4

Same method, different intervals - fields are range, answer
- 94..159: 14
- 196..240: 18.9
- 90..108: 13.8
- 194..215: 17.1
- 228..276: 20.4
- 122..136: 13.5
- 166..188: 16.2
